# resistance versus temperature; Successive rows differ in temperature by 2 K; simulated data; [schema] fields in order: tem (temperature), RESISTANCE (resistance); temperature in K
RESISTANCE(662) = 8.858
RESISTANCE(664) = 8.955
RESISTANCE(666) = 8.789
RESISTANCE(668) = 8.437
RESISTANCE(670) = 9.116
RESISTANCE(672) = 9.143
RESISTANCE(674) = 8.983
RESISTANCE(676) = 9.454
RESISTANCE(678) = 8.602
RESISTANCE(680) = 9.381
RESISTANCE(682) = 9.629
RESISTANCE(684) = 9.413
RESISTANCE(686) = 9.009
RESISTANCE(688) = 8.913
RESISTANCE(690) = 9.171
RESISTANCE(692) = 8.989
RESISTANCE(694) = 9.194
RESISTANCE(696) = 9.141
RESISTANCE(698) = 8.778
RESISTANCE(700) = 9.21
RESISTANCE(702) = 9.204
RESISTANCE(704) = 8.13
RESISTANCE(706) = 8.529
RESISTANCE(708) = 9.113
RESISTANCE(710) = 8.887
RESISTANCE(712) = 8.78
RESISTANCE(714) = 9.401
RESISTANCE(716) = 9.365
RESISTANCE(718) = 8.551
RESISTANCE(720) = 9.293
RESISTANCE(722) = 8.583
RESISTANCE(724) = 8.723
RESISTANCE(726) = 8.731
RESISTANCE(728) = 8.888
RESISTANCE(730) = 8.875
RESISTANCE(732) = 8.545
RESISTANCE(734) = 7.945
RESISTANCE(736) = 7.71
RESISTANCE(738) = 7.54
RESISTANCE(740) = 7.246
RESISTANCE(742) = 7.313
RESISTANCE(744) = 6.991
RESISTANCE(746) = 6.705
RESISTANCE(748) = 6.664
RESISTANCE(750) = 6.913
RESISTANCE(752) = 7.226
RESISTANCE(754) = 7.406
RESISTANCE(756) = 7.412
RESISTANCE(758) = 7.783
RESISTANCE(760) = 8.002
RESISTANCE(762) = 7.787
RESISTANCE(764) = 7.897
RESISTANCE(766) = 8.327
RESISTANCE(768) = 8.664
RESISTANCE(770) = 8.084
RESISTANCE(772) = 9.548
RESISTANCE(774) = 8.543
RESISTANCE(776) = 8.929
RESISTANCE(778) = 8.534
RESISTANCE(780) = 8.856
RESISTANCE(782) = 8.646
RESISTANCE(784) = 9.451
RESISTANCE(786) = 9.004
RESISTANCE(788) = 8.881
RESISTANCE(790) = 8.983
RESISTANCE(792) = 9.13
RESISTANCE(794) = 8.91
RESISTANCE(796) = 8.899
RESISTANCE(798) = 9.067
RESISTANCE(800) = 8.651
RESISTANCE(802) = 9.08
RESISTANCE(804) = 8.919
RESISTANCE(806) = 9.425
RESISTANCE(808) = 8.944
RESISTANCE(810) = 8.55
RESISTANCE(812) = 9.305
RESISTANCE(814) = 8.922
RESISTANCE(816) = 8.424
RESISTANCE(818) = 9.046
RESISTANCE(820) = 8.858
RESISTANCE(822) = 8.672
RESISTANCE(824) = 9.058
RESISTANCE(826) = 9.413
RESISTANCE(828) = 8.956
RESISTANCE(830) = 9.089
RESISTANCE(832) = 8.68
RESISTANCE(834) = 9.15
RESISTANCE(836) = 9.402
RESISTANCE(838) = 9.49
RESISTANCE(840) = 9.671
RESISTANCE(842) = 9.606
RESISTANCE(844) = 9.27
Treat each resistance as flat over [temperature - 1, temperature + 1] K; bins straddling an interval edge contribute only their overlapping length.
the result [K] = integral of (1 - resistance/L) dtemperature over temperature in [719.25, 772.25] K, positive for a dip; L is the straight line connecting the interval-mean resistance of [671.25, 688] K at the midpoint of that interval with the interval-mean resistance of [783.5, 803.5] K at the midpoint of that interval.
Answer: 6.7 K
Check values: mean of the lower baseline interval 9.19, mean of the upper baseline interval 8.99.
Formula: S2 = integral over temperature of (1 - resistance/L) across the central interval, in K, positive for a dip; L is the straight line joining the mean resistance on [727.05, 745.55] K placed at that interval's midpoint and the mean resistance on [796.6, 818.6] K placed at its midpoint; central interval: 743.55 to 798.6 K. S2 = 0.9 K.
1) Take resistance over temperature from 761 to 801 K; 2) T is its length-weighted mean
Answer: 8.74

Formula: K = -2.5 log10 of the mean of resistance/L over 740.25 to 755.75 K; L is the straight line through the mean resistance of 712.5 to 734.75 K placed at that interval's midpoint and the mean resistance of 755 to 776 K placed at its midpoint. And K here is 0.20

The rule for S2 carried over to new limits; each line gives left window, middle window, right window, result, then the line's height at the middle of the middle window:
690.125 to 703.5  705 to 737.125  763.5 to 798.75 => 0.9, 8.98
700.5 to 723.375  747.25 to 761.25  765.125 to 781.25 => 2.2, 8.75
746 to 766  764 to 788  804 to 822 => -2.3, 7.97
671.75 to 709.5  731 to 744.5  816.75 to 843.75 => 2.2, 9.08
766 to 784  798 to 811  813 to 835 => -0.1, 8.86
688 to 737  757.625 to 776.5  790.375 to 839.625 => 1.2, 8.92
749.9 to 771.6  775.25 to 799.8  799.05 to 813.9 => -1.2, 8.51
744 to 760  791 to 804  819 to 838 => -1.0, 8.3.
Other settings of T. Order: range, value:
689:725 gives 8.95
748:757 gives 7.18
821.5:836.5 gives 9.05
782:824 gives 8.95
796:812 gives 8.97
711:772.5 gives 8.08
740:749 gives 6.95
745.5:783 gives 8.01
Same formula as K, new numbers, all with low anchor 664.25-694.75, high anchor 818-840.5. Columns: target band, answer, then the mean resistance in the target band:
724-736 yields 0.07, 8.53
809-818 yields 0.03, 8.83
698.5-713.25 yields 0.03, 8.84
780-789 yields 0.01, 8.98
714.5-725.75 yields 0.02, 8.91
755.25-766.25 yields 0.16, 7.85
